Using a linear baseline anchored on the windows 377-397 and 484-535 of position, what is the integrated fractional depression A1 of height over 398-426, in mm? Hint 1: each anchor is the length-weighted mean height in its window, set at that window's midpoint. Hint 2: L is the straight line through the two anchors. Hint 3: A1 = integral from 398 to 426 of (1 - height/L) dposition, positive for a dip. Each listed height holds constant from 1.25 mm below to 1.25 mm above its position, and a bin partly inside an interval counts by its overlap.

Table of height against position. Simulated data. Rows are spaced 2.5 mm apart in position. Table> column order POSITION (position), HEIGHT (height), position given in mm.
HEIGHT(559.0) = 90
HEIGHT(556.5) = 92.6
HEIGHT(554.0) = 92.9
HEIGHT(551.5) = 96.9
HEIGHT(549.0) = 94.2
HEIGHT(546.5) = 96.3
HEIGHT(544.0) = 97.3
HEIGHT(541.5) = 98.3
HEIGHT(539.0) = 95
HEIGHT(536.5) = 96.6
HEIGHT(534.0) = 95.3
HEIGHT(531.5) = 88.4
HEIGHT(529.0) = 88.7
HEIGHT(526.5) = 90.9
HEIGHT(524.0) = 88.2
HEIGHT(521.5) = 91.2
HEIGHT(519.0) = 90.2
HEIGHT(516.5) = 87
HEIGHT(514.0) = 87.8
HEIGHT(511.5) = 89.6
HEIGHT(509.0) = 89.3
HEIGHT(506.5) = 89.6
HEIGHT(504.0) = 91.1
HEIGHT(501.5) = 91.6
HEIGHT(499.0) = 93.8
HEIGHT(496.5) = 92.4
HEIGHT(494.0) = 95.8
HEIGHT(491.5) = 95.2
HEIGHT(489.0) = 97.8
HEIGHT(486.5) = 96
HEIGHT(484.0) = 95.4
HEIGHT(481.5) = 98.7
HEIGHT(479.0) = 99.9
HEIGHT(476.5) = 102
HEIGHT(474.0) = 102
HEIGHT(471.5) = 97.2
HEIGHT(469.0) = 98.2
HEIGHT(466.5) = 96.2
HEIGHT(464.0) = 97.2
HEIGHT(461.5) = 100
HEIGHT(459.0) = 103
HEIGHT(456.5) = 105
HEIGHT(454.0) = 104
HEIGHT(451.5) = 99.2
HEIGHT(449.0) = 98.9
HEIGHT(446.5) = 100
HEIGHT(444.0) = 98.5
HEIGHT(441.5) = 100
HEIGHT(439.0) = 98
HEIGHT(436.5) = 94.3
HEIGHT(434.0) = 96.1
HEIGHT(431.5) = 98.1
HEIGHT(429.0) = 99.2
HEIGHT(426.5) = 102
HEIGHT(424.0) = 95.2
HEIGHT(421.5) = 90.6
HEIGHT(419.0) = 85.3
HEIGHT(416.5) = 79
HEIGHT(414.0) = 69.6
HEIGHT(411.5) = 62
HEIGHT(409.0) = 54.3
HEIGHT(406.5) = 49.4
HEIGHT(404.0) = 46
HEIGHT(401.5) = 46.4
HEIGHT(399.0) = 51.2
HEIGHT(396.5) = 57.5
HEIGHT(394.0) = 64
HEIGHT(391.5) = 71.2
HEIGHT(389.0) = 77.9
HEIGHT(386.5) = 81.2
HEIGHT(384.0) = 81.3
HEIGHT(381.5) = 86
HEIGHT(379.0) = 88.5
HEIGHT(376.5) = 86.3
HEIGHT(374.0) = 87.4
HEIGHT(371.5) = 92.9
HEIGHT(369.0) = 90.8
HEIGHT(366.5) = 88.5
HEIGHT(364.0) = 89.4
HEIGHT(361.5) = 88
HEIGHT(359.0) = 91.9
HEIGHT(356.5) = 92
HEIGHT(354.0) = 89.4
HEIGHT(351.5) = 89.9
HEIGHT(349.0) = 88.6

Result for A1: 4.5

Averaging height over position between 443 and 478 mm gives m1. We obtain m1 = 100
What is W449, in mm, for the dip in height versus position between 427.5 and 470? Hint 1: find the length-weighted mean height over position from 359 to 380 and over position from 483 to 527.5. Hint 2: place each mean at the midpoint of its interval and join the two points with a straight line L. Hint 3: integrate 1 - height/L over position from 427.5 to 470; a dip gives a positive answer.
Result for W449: -4.0 mm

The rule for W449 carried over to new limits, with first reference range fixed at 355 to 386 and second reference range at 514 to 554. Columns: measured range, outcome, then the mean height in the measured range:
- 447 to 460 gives -1.6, 102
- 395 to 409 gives 6.0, 50.7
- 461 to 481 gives -1.7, 99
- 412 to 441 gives -0.4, 91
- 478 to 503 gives -1.1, 95.6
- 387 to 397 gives 2.2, 69.4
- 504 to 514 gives 0.3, 89.5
